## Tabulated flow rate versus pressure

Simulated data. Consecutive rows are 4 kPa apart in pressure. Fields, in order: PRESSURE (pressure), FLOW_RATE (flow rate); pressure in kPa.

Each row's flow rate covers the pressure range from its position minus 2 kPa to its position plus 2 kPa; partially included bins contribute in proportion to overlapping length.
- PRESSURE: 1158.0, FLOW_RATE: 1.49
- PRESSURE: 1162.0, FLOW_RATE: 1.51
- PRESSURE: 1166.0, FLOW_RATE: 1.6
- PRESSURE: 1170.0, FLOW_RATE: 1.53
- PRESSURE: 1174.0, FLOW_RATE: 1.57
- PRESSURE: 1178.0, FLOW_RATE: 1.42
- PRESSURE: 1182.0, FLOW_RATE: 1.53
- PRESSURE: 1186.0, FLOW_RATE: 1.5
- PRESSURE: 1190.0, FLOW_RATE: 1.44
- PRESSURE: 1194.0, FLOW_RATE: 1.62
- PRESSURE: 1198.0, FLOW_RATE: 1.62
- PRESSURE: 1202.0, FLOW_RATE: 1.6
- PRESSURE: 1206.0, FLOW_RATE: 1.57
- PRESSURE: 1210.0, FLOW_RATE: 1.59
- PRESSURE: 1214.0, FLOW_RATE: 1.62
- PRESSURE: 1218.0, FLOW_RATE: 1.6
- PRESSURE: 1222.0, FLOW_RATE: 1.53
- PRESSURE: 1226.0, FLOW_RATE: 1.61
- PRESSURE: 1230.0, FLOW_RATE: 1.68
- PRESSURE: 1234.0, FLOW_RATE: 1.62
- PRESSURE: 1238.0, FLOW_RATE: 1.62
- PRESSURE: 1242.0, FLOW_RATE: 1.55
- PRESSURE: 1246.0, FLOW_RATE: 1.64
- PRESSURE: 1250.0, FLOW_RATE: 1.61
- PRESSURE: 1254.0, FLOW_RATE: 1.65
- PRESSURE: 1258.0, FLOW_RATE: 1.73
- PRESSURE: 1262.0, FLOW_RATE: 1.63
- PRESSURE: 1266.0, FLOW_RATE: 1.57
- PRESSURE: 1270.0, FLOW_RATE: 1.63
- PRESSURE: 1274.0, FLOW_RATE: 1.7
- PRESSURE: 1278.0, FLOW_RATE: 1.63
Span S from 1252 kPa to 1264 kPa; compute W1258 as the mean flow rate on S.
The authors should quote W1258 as 1.67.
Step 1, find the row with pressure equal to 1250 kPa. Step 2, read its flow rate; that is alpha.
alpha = 1.61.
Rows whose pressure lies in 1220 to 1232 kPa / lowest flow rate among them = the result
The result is 1.53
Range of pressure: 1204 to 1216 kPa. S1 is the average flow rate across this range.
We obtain 1.59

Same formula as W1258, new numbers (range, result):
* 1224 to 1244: 1.62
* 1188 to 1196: 1.53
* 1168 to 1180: 1.51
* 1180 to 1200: 1.54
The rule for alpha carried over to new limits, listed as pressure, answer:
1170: 1.53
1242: 1.55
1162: 1.51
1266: 1.57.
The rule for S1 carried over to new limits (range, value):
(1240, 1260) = 1.64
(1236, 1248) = 1.6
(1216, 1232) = 1.6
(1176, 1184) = 1.48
